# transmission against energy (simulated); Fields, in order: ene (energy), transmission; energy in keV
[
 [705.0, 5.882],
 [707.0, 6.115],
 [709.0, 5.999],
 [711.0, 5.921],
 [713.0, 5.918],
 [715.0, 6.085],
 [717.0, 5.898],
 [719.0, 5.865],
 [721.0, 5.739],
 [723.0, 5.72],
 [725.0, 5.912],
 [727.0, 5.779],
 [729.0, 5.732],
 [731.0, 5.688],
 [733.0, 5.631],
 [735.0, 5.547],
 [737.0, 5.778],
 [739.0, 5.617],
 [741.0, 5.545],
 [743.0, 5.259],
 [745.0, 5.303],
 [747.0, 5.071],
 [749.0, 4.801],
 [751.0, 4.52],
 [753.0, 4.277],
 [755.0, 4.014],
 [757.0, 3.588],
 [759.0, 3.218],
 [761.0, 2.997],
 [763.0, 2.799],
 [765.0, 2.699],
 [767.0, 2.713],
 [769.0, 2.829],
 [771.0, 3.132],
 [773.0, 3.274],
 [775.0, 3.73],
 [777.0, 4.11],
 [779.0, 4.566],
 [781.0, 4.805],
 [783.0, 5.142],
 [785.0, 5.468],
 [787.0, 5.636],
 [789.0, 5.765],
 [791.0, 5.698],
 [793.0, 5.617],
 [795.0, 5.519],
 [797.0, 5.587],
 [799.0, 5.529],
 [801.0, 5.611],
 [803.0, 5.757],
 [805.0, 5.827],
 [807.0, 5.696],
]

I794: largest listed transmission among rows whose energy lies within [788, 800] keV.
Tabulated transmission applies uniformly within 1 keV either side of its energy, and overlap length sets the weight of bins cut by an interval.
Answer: 5.765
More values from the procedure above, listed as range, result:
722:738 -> 5.912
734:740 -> 5.778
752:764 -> 4.277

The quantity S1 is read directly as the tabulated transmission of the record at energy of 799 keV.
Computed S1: 5.529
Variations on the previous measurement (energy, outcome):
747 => 5.071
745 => 5.303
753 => 4.277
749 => 4.801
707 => 6.115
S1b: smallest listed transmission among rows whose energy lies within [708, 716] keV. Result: 5.918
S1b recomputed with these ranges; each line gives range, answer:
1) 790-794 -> 5.617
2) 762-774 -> 2.699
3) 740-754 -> 4.277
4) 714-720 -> 5.865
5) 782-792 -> 5.142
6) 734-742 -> 5.545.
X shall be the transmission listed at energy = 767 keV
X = 2.713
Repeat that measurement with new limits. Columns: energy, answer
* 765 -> 2.699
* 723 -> 5.72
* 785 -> 5.468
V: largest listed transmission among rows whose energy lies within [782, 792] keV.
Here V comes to 5.765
